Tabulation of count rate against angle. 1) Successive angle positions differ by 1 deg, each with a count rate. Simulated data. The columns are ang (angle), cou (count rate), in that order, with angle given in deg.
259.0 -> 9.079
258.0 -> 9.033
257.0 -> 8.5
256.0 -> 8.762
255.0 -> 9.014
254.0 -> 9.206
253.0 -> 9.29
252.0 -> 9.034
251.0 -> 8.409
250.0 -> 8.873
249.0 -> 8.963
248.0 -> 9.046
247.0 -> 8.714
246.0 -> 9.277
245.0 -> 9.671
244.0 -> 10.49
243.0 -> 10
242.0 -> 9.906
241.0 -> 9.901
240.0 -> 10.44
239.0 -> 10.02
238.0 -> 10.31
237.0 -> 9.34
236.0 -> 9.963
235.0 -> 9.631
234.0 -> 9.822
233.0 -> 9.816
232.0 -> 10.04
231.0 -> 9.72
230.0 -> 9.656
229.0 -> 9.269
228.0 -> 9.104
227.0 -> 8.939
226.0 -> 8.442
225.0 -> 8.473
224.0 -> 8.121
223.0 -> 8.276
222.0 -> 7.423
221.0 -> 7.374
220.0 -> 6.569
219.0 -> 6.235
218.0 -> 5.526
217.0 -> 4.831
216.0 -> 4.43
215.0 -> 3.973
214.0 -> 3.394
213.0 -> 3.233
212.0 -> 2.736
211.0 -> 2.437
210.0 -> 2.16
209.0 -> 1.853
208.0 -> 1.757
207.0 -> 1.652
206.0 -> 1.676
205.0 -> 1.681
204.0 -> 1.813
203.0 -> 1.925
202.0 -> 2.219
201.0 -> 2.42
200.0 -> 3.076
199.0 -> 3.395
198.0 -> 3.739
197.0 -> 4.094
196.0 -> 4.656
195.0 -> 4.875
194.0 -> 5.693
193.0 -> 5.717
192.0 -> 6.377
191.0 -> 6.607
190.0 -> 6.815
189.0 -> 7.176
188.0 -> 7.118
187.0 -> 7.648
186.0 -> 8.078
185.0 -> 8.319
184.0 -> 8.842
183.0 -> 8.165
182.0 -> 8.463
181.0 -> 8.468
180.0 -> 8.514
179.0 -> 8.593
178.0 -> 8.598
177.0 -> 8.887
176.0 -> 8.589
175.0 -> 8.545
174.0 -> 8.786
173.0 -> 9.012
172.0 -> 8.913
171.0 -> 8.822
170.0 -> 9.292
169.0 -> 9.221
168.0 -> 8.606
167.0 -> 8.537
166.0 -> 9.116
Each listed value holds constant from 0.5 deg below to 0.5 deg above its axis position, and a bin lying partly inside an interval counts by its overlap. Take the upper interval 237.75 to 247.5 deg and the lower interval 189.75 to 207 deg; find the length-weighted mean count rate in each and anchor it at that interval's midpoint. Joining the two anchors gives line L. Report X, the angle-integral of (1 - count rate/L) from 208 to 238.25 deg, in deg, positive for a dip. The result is 2.4 deg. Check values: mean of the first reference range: 3.82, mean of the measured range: 6.92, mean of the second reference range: 9.86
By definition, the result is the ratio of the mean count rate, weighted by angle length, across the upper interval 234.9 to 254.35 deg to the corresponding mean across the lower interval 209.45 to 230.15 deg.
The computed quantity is 1.55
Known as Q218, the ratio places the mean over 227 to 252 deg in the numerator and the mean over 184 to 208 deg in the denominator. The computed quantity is 2.05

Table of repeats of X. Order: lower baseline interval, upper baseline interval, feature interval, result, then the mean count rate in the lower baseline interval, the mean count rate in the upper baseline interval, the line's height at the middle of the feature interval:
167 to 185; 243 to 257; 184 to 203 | 7.2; 8.71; 9.14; 8.81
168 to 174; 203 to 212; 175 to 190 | -3.3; 8.99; 1.93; 6.77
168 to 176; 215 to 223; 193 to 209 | 9.3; 8.9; 6.06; 7.15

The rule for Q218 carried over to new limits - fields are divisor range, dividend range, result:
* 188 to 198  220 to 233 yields 1.51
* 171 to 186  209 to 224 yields 0.57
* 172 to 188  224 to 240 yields 1.12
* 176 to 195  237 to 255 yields 1.24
